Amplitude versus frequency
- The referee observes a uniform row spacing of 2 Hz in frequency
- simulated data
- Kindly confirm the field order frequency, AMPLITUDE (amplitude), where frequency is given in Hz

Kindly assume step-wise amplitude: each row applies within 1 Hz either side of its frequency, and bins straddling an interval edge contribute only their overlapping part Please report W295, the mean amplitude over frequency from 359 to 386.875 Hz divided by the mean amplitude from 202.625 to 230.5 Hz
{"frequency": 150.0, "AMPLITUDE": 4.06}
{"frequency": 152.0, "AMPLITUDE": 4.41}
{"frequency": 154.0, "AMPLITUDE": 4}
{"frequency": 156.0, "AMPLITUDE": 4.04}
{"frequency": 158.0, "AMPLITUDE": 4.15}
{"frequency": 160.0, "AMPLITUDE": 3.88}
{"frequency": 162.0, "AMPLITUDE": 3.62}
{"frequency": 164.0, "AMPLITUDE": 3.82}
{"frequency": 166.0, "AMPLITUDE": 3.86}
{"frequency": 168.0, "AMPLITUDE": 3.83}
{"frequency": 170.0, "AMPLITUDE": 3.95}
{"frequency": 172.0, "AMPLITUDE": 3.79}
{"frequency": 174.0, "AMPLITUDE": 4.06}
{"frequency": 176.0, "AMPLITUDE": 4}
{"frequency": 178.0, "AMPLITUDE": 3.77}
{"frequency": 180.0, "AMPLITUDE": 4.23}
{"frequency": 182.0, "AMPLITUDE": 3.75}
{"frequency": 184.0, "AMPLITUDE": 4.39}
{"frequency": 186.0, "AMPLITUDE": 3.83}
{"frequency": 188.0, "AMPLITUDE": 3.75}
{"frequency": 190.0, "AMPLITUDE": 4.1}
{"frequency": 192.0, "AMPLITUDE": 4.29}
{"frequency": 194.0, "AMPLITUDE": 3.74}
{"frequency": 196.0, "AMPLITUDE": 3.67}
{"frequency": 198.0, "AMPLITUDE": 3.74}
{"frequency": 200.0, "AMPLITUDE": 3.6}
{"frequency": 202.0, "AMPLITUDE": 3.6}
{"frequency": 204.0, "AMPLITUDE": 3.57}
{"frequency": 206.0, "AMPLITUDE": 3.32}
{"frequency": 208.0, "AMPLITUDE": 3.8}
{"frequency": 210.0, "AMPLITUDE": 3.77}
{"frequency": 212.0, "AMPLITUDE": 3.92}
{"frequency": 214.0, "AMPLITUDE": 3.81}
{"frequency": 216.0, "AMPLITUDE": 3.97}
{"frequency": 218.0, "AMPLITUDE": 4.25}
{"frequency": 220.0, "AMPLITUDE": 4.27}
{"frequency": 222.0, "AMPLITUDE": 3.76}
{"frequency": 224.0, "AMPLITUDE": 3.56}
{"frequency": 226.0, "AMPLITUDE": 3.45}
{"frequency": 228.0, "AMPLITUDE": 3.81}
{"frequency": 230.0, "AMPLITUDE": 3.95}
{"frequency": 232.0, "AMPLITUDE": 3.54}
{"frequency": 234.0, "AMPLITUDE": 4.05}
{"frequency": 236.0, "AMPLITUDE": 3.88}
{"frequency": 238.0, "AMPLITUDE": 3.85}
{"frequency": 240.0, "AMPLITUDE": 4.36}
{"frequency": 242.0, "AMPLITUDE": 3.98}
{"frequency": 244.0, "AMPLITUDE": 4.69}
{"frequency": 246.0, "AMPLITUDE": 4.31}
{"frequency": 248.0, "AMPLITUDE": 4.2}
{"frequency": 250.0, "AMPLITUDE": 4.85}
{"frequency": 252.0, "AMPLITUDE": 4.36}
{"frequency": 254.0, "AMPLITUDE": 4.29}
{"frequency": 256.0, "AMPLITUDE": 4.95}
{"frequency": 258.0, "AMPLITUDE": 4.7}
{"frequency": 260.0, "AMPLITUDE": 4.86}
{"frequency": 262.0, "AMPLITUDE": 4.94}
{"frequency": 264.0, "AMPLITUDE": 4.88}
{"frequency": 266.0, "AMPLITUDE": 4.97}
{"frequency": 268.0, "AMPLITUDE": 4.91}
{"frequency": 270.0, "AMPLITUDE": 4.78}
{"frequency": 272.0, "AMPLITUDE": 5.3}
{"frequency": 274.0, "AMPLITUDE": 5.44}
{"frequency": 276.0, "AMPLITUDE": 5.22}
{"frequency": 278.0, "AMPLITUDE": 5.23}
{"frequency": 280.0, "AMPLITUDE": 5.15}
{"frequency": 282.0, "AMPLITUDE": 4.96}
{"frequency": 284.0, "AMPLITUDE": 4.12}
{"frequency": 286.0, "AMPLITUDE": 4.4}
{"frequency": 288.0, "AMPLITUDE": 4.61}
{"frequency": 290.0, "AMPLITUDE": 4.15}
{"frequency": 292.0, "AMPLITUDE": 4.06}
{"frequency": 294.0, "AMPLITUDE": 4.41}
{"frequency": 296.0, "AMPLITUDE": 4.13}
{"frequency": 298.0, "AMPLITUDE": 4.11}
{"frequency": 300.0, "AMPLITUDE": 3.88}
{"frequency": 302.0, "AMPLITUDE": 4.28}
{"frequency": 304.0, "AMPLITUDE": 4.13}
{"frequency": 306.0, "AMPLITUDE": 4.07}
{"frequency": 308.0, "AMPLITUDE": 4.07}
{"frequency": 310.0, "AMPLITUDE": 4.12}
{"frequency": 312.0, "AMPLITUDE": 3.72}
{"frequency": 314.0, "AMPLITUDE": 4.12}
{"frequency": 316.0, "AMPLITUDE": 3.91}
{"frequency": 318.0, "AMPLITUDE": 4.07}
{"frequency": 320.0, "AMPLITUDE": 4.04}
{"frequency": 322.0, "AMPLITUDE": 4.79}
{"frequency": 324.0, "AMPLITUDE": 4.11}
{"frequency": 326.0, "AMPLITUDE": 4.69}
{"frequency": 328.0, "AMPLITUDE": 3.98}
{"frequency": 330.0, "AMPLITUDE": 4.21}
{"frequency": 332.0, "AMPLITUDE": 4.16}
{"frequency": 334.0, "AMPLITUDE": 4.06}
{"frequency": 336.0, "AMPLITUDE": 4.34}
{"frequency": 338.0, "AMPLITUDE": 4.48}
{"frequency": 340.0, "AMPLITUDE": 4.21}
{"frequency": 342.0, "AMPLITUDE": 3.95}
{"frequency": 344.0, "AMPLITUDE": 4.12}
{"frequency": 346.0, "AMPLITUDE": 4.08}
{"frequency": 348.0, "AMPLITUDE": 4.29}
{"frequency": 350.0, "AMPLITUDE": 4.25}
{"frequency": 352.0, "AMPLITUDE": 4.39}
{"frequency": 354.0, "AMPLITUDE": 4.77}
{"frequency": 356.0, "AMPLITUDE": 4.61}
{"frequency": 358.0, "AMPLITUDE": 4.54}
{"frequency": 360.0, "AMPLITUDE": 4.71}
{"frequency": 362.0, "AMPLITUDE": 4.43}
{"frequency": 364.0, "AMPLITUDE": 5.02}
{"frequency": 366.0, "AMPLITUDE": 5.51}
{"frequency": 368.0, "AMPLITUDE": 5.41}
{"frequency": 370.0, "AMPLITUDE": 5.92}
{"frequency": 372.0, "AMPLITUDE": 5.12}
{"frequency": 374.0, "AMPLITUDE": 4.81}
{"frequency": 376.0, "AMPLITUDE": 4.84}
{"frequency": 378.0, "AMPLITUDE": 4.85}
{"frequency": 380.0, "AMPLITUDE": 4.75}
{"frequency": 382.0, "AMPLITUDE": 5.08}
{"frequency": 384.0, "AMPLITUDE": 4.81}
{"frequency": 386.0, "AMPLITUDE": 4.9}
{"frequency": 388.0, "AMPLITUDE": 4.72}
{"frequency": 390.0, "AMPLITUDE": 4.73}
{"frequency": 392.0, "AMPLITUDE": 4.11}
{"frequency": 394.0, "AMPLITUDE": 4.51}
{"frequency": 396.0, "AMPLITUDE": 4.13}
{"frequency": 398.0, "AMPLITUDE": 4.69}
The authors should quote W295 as 1.3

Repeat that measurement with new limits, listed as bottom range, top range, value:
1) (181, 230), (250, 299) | 1.23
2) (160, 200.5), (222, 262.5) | 1.08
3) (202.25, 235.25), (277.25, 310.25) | 1.14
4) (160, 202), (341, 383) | 1.22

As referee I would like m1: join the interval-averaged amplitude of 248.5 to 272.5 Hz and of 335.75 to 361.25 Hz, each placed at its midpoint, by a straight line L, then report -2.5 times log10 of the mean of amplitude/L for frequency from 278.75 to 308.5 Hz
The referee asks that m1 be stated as 0.08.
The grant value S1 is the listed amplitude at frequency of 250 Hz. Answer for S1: 4.85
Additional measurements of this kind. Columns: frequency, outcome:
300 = 3.88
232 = 3.54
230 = 3.95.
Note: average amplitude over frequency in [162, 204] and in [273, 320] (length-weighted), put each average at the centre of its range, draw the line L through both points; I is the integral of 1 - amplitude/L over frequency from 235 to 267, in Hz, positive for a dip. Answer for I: -2.6 Hz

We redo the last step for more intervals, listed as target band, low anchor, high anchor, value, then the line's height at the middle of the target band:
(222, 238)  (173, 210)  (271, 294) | 1.81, 4.23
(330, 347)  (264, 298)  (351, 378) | 2.40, 4.86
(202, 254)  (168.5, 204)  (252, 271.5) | 5.02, 4.39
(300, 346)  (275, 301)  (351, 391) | 5.00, 4.66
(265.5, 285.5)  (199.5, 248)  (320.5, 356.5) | -4.53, 4.07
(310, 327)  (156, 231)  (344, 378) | 1.37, 4.54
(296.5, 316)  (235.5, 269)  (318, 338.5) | 1.34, 4.35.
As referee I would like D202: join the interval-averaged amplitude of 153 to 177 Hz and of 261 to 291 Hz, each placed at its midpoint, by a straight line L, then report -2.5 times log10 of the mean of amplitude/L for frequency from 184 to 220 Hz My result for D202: 0.11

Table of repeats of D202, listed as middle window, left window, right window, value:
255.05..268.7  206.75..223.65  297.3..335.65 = -0.21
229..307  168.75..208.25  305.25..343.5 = -0.12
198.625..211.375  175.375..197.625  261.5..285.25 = 0.15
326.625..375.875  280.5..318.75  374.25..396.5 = -0.02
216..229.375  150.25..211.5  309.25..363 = 0.03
